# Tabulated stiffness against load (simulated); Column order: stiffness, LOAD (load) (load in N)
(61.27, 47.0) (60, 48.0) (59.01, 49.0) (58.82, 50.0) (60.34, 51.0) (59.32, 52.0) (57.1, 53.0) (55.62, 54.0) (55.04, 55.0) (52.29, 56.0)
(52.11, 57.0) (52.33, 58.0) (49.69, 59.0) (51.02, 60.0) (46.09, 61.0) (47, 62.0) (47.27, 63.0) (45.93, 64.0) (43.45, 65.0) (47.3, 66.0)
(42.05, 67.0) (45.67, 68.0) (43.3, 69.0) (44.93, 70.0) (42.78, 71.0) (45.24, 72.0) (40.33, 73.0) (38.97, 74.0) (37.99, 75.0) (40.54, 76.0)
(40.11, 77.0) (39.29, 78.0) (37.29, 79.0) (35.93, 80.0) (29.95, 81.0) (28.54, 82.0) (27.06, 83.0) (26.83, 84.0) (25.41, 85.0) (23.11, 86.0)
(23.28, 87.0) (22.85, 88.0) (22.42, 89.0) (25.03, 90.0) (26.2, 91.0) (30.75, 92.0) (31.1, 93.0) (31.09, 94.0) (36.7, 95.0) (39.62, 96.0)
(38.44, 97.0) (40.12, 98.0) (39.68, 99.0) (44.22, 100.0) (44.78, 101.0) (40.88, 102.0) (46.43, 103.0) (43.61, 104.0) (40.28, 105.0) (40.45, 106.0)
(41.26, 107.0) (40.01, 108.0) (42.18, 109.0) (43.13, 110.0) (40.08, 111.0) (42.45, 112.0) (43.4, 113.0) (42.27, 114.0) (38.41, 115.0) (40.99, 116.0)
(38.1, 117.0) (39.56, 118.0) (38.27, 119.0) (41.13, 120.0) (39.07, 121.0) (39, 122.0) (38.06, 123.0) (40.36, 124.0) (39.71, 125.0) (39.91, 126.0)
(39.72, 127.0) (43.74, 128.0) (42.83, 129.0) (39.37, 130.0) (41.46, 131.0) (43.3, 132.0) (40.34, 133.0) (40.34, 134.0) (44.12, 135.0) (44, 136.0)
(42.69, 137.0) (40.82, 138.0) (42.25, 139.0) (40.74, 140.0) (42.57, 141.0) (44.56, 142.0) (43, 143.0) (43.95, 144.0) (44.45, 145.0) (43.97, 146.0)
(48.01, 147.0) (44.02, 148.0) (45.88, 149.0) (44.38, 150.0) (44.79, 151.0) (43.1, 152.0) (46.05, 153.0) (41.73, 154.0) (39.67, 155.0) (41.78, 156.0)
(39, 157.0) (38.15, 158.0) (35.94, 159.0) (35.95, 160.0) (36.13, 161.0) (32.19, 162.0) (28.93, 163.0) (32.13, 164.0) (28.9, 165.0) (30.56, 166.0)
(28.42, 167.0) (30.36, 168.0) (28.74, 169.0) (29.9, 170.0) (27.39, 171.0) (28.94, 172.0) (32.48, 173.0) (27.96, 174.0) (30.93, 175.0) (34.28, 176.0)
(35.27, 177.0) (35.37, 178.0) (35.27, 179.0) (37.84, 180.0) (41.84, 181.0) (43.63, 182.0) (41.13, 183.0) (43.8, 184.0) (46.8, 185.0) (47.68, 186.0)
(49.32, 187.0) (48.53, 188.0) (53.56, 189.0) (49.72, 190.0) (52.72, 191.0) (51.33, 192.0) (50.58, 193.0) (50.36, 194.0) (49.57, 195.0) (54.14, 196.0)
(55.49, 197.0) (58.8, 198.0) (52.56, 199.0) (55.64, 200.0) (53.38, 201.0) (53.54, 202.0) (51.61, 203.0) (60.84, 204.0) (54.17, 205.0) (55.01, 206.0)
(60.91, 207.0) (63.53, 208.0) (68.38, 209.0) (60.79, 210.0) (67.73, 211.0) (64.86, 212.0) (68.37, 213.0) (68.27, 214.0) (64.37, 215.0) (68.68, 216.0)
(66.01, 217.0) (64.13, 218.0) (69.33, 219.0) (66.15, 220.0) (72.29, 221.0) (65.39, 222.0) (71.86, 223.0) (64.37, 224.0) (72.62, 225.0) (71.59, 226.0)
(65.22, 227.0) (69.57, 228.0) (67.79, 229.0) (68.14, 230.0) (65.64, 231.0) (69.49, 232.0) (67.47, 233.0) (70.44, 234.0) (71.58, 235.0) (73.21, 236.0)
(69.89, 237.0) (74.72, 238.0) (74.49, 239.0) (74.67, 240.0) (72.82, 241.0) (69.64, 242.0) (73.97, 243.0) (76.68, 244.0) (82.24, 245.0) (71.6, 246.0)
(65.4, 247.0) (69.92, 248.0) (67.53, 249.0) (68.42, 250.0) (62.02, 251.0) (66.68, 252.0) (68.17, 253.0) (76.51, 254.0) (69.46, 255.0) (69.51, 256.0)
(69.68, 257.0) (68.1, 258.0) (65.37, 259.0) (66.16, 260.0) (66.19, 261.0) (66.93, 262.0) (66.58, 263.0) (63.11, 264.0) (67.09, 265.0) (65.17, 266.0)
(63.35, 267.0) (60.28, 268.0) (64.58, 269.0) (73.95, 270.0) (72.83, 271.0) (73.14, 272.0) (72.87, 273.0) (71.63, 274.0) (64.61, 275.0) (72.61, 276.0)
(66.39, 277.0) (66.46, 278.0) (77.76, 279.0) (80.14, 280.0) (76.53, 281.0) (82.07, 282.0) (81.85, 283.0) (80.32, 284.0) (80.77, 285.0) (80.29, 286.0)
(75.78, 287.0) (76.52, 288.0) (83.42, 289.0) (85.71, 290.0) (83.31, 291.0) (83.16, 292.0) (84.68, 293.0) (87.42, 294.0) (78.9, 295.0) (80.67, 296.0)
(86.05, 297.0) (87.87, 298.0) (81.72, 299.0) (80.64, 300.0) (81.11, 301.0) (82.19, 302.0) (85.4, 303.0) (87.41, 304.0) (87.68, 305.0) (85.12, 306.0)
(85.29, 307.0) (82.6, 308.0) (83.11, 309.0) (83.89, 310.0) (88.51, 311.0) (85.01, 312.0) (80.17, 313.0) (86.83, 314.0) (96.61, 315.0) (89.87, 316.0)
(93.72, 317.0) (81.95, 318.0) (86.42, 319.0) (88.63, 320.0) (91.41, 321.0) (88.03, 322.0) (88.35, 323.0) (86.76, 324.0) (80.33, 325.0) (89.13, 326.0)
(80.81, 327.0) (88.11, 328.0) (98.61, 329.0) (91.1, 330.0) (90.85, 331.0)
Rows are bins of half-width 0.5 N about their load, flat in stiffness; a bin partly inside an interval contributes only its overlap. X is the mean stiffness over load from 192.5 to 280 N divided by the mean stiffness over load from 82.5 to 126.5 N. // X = 1.8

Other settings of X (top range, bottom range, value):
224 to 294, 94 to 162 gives 1.74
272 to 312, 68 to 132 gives 2.13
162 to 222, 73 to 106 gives 1.42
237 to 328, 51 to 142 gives 1.91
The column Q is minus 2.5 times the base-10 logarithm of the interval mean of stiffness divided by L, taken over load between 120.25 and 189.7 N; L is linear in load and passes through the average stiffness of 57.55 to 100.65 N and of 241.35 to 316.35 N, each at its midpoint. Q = 0.30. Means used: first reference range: 37.6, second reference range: 76.1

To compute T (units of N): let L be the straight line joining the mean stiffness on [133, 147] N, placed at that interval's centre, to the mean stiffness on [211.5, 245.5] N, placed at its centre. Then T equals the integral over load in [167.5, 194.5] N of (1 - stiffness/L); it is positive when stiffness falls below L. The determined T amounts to 7.6 N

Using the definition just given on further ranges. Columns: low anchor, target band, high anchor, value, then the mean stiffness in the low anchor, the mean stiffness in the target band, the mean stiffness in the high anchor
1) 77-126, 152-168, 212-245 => 4.9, 36.5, 35.8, 69.8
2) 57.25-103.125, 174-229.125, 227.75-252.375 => 6.6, 38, 55.6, 70.6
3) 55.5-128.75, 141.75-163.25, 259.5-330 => 4.2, 39.3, 41.3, 80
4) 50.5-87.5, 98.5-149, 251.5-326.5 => 9.5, 42.7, 41.8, 78.4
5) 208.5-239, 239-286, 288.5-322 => 3.4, 68.4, 70.8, 85.4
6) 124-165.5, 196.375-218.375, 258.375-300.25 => -1.5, 40.8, 60.7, 74.8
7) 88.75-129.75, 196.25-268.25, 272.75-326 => 0.6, 39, 66.5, 82.5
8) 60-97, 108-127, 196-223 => 1.6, 36.4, 40.3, 62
